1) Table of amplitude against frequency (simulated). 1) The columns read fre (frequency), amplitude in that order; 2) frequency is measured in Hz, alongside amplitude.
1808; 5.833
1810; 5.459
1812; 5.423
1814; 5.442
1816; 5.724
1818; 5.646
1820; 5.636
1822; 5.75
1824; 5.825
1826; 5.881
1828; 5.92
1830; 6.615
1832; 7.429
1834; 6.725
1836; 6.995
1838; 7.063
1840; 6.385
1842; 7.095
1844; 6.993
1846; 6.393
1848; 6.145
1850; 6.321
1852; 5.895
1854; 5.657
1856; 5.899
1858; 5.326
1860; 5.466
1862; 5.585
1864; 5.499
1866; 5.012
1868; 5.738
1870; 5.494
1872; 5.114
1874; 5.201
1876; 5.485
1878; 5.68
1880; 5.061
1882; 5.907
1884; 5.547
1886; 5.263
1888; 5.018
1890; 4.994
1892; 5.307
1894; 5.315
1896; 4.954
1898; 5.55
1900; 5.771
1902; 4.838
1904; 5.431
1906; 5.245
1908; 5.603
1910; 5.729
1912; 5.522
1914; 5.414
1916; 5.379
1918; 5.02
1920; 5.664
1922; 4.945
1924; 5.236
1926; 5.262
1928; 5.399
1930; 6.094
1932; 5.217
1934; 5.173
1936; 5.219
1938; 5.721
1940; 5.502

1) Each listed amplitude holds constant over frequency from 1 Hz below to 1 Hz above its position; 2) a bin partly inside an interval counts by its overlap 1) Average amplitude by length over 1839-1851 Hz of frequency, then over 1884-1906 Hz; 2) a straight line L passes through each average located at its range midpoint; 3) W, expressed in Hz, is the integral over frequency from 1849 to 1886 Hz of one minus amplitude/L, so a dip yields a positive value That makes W 2.6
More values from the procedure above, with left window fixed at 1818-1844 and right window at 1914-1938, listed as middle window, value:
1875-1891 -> 1.3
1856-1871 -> 1.5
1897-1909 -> 0.4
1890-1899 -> 0.7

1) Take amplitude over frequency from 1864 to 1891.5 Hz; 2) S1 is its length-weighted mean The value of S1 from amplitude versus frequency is 5.35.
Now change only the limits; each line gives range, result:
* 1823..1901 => 5.83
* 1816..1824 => 5.7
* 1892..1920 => 5.38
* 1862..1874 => 5.38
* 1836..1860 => 6.28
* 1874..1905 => 5.34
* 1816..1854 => 6.34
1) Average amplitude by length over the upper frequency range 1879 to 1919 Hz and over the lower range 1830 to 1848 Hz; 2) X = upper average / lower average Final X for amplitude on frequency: 0.8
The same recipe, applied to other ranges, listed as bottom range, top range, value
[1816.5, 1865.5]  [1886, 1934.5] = 0.87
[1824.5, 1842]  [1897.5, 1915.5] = 0.82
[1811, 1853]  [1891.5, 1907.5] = 0.85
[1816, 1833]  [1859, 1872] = 0.90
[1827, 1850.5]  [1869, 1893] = 0.80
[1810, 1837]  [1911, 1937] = 0.88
